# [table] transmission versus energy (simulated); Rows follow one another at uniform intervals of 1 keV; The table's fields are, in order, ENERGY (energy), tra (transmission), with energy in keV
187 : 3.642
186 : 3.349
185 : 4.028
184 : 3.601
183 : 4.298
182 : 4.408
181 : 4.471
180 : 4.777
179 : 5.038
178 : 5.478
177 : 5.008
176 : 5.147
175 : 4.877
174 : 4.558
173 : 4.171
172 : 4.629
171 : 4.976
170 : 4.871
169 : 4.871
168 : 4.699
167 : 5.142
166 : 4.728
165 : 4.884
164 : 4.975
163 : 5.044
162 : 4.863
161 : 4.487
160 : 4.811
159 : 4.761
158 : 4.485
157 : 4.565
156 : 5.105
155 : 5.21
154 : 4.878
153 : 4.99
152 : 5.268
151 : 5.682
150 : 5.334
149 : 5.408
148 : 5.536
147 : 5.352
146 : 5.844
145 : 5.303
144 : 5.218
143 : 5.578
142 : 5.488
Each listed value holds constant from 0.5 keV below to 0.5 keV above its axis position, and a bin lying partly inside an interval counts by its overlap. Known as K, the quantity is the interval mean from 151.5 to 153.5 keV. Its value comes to 5.13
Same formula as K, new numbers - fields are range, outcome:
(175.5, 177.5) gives 5.08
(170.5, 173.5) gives 4.59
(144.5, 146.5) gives 5.57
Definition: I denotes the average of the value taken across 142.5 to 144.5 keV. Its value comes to 5.4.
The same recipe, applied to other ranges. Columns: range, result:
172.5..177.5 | 4.75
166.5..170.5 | 4.9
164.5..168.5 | 4.86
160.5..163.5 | 4.8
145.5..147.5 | 5.6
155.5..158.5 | 4.72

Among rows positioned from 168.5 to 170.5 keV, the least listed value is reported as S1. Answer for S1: 4.871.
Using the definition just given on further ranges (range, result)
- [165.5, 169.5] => 4.699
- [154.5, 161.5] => 4.485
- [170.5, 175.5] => 4.171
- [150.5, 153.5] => 4.99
